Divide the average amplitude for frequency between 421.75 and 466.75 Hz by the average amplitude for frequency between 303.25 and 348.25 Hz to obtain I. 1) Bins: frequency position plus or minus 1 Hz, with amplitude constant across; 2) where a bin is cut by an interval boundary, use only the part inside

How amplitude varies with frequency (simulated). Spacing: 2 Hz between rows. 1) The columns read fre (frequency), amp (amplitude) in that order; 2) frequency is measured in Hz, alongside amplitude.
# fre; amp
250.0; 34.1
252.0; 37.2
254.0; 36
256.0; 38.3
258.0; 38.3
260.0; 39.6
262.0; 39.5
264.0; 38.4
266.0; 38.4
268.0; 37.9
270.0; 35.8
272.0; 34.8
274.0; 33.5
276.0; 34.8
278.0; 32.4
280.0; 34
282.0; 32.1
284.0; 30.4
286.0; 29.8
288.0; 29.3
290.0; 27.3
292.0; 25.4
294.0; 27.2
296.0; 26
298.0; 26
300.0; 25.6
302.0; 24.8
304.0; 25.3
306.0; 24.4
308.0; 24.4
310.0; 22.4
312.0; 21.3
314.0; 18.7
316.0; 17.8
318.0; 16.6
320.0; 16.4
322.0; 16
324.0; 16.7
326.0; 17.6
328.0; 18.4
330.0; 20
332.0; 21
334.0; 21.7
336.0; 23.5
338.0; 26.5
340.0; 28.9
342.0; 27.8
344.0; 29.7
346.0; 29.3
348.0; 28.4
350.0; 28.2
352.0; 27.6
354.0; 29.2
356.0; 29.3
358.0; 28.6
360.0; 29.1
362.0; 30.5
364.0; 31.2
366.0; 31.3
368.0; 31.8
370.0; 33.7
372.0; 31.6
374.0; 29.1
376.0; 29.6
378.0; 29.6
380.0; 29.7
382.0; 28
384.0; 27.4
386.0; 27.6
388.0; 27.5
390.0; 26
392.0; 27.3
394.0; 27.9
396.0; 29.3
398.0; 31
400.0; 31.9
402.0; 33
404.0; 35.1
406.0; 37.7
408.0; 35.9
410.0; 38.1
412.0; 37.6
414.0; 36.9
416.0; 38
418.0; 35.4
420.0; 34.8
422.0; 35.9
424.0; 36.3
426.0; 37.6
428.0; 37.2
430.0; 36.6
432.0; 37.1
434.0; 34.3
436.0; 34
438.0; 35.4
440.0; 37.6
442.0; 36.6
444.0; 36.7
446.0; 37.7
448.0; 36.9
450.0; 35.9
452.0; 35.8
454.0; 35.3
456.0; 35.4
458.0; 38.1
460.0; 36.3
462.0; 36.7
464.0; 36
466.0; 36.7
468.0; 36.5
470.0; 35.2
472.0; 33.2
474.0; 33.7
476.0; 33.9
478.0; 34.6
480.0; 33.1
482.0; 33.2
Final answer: 1.64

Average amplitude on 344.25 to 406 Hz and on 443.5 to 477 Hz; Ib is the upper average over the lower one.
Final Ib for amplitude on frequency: 1.2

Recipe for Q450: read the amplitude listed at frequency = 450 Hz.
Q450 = 35.9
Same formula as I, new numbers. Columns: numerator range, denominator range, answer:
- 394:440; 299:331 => 1.73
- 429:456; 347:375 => 1.21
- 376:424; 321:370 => 1.24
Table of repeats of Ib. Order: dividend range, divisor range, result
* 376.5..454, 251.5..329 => 1.19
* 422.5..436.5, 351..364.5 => 1.24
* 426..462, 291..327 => 1.67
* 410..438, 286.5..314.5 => 1.45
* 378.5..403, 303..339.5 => 1.40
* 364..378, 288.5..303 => 1.19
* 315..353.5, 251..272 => 0.60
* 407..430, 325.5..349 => 1.50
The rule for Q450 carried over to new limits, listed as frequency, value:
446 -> 37.7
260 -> 39.6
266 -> 38.4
